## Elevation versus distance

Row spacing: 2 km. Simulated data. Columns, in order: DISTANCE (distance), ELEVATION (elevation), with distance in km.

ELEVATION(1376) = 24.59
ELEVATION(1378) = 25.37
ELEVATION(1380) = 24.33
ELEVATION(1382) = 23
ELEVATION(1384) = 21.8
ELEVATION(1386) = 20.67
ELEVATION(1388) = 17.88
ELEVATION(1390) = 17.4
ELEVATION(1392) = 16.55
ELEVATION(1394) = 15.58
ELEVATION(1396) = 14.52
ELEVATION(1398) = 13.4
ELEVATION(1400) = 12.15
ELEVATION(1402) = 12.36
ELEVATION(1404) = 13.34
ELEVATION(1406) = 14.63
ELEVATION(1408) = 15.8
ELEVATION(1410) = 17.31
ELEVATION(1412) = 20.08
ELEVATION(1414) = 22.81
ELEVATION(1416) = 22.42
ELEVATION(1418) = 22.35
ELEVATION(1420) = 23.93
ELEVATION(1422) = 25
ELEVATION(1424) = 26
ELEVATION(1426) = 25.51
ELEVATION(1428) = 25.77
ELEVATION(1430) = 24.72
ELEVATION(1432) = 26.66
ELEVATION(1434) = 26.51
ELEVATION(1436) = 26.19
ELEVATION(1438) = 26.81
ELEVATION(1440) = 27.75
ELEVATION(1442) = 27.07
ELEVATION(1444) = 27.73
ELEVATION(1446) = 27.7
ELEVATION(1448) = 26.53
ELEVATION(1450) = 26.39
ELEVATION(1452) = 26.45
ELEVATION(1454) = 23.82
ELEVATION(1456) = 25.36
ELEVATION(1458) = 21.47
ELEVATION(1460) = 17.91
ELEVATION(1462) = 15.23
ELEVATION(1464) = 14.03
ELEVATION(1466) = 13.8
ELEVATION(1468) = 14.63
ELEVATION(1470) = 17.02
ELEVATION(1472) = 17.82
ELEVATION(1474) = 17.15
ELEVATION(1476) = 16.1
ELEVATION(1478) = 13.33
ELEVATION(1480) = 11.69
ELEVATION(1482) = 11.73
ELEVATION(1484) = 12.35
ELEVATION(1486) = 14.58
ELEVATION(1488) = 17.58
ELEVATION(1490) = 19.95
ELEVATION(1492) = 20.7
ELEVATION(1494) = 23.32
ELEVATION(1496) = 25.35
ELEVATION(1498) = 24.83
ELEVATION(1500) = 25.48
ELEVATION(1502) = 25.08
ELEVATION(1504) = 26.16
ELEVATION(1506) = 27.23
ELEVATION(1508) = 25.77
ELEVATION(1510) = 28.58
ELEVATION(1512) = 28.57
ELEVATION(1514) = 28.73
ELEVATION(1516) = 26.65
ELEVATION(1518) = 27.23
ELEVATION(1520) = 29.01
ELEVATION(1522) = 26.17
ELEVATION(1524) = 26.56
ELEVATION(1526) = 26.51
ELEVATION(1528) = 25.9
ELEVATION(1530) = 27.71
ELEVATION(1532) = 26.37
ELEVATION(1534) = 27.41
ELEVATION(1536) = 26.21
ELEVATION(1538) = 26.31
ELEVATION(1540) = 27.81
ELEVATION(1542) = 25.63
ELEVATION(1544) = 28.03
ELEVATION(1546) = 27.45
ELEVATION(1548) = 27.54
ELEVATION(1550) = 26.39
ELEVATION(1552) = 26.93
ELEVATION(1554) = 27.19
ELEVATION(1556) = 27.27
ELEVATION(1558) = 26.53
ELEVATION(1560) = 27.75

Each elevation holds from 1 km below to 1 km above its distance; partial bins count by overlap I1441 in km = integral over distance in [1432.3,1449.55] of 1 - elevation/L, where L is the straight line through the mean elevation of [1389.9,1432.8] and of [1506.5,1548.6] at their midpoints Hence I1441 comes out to -4.5 km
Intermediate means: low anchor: 19.5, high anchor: 27.1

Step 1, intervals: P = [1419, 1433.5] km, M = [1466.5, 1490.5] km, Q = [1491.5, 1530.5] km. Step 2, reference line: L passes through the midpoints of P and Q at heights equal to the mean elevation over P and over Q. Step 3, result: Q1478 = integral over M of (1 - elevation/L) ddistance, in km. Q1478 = 9.96 km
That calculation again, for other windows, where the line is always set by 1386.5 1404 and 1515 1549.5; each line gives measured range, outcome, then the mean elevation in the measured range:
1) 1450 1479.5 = 3.7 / 18.3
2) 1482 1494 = 3.1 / 17.1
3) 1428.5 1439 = -4.4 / 26.2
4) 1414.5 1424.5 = -3.9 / 23.8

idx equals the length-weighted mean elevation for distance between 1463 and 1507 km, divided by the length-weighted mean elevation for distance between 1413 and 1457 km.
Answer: 0.73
